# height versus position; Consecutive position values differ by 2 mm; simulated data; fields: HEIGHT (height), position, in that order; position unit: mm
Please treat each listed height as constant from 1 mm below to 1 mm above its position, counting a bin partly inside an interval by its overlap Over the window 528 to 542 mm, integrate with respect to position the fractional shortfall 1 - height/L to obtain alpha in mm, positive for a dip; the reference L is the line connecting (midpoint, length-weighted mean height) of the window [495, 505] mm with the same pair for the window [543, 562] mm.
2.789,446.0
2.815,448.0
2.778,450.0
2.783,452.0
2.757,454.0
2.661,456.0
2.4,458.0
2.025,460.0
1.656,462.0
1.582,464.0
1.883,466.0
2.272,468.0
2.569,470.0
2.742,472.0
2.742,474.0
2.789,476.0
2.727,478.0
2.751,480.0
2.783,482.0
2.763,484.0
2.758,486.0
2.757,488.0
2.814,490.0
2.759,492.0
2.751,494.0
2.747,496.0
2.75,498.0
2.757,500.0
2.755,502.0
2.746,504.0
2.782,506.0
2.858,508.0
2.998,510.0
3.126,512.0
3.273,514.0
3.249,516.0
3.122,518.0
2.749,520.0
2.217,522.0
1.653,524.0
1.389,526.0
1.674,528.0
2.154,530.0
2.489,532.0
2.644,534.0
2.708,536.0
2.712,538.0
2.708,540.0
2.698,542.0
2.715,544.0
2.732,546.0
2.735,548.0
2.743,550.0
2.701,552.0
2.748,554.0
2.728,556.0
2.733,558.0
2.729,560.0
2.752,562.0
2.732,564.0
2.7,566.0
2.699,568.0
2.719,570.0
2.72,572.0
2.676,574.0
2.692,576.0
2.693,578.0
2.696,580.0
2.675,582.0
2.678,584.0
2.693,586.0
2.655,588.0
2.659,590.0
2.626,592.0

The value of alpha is 1.1 mm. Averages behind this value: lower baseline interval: 2.75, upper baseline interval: 2.73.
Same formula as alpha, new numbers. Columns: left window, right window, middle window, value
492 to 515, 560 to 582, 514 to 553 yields 3.6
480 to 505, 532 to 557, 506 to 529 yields 1.3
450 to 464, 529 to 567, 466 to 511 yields -4.7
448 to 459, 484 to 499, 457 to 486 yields 3.3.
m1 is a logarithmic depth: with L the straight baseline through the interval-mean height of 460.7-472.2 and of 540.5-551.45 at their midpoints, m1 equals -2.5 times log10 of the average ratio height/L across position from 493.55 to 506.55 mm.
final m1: -0.17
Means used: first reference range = 2.07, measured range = 2.75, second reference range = 2.72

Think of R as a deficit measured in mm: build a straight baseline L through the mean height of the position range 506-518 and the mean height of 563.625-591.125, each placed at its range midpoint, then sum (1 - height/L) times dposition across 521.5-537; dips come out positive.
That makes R 4.5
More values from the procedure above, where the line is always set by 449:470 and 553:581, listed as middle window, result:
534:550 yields -0.6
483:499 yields -2.3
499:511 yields -1.7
